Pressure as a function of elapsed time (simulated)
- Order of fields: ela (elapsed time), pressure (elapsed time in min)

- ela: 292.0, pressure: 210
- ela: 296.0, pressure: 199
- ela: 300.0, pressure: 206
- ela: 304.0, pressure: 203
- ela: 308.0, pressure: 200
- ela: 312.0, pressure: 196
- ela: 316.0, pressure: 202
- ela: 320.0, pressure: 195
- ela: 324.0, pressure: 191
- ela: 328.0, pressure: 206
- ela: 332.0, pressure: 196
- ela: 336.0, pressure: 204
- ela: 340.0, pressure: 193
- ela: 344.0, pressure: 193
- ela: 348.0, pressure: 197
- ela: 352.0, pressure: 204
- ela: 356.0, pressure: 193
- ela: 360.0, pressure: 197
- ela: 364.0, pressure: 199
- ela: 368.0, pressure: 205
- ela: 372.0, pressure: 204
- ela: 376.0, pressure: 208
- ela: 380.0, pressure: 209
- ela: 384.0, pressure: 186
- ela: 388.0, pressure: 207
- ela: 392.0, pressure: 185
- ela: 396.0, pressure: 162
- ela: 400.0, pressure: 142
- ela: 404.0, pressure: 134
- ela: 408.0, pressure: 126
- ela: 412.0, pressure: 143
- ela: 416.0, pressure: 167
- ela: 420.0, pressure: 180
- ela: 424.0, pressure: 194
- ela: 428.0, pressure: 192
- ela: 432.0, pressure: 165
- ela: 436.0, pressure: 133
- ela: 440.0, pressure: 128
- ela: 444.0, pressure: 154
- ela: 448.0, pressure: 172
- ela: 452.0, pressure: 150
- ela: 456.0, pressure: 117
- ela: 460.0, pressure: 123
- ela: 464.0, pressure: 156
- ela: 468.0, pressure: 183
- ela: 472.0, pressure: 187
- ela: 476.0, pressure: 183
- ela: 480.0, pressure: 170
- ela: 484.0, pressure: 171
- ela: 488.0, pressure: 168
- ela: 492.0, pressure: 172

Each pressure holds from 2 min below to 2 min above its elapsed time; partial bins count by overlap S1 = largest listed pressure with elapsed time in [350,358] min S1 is 204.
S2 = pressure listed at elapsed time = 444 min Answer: 154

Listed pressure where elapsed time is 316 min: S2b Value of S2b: 202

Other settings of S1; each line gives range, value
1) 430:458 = 172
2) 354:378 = 208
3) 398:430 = 194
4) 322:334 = 206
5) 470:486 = 187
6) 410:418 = 167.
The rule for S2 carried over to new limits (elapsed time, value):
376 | 208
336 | 204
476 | 183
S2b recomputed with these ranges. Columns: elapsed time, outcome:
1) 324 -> 191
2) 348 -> 197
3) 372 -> 204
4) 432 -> 165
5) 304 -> 203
